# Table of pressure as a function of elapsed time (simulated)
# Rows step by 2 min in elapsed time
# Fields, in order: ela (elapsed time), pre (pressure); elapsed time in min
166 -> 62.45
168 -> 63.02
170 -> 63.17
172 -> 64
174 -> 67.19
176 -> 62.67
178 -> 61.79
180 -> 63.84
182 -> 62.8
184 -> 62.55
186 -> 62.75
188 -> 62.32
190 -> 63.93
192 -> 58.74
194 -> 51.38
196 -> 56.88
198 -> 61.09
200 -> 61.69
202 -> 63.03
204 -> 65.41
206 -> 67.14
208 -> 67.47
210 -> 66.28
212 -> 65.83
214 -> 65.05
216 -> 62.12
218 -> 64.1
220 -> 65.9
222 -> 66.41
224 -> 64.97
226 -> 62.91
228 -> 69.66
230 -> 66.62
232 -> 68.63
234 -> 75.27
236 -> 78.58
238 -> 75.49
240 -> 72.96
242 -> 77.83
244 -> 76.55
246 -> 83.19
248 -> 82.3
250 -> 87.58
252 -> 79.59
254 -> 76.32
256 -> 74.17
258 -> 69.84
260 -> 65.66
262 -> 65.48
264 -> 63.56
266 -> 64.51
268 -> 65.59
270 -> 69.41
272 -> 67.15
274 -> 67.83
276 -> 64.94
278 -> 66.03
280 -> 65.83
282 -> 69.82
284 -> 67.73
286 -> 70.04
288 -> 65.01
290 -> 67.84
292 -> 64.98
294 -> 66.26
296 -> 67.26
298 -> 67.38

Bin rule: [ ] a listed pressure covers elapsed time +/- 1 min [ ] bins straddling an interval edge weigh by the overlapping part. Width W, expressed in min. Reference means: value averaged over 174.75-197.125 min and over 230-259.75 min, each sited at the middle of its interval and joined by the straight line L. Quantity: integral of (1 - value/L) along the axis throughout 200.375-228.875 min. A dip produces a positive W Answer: 1.3 min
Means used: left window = 60.9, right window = 76.4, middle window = 65.3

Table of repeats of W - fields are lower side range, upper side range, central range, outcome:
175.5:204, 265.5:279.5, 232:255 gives -4.8 min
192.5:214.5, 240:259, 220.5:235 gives 0.7 min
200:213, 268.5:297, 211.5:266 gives -4.2 min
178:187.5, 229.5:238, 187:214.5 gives 1.6 min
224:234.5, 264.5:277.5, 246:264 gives -2.1 min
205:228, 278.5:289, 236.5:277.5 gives -3.5 min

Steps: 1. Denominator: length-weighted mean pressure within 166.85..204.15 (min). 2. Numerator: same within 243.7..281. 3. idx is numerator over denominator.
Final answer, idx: 1.2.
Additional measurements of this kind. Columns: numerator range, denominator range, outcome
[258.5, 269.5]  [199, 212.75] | 1.00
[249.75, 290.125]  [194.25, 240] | 1.04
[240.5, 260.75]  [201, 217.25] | 1.18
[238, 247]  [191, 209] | 1.26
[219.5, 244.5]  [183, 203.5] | 1.17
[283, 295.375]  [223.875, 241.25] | 0.94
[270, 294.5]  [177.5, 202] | 1.10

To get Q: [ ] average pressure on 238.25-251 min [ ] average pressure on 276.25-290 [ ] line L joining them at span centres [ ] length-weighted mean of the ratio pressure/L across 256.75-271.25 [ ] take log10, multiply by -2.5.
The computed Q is 0.11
